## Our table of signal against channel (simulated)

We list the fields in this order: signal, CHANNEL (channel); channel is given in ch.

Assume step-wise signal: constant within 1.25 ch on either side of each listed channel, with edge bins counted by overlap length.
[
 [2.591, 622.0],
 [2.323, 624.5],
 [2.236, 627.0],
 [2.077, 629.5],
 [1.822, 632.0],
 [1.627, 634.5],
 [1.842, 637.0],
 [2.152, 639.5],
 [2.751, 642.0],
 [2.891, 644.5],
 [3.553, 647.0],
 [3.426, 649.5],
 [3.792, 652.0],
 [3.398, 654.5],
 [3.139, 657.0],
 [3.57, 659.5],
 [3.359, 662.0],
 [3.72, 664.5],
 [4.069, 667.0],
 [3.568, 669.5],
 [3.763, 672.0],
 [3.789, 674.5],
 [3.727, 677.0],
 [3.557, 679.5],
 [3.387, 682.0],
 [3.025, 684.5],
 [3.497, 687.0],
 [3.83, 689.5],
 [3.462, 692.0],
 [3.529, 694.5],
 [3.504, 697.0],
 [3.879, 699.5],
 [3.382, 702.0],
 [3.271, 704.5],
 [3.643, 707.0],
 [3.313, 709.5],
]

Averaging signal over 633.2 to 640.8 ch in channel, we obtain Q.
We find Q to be 1.88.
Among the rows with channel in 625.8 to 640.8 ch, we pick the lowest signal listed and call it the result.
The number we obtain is 1.627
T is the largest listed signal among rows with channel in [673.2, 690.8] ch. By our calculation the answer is 3.83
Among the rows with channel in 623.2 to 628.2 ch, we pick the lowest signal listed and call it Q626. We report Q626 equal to 2.236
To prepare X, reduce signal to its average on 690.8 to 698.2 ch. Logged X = 3.5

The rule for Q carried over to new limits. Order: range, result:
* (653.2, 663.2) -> 3.37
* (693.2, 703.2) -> 3.57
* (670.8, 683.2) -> 3.65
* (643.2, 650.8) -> 3.29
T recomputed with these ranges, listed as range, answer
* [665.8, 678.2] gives 4.069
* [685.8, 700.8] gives 3.879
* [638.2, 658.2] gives 3.792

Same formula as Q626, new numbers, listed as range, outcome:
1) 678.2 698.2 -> 3.025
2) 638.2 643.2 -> 2.152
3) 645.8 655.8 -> 3.398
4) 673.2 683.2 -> 3.387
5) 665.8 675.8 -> 3.568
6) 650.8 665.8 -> 3.139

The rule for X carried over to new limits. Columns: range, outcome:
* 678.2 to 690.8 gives 3.46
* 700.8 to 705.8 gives 3.33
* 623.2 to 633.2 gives 2.12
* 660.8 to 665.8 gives 3.55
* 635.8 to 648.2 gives 2.64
